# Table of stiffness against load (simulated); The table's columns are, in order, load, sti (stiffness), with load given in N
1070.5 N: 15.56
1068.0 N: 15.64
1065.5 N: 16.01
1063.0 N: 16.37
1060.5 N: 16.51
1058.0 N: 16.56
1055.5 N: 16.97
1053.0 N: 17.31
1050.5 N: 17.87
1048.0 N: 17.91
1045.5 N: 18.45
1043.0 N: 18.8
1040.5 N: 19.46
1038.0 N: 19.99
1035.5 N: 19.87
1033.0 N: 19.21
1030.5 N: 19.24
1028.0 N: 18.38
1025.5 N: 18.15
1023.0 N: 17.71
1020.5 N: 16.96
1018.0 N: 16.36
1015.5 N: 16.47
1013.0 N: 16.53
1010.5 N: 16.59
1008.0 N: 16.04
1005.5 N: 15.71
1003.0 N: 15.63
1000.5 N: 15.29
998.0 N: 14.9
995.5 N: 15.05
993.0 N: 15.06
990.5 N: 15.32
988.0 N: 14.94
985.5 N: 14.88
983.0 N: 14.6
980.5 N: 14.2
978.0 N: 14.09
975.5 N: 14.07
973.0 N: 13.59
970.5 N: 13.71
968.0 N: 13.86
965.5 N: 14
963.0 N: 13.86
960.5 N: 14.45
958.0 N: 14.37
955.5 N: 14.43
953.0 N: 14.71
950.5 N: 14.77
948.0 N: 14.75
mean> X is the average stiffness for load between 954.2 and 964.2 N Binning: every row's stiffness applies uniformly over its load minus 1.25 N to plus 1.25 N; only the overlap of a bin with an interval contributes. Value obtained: 14.3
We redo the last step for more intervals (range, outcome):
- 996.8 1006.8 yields 15.4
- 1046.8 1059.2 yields 17.3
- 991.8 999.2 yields 15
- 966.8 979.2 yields 13.9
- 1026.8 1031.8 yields 18.8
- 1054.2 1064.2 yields 16.6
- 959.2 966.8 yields 14.1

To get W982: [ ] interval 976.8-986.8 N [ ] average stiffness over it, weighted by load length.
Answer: 14.4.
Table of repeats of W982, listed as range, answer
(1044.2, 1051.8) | 18.1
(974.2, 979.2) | 14.1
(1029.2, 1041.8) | 19.5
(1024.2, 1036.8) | 19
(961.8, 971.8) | 13.9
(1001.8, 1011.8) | 16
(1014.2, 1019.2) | 16.4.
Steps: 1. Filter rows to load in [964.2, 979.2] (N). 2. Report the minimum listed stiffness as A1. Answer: 13.59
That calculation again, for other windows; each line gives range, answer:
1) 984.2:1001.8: 14.88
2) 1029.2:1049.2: 17.91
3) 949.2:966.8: 13.86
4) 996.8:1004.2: 14.9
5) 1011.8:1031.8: 16.36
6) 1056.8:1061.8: 16.51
